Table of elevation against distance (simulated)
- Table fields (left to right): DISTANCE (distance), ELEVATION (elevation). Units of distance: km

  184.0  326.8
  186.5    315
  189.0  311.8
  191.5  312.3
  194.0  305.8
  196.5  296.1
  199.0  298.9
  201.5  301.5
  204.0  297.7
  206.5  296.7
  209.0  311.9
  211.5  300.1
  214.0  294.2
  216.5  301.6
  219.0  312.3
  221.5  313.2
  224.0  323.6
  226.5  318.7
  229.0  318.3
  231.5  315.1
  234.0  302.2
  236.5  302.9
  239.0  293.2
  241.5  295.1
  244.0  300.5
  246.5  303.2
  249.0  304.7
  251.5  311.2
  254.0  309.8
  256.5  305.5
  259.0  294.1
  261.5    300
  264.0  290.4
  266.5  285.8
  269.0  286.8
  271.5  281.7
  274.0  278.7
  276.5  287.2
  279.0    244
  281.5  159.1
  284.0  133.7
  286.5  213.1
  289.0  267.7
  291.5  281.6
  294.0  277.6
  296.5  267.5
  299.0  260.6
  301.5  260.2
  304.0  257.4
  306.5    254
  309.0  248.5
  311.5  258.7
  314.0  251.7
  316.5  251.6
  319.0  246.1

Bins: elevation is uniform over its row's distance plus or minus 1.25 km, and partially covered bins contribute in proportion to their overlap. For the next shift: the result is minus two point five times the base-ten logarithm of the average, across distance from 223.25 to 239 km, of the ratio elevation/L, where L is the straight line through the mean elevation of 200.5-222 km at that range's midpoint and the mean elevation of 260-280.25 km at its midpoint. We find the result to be -0.06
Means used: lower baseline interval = 303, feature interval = 312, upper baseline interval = 282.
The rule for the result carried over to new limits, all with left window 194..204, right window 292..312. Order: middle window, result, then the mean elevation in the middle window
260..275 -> -0.05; 287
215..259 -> -0.08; 307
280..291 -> 0.31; 201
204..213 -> -0.02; 302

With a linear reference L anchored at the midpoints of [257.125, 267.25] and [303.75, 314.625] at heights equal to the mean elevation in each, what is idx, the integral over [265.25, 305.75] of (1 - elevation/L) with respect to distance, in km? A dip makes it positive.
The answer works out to 3.1 km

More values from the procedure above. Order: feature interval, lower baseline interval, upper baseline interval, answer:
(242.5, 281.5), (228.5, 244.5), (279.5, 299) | -2.80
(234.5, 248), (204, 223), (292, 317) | -0.40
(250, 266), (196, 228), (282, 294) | -2.74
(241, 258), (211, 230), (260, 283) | -1.12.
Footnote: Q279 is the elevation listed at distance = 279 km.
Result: 244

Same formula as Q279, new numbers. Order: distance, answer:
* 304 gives 257.4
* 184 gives 326.8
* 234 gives 302.2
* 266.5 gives 285.8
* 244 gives 300.5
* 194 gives 305.8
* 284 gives 133.7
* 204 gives 297.7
